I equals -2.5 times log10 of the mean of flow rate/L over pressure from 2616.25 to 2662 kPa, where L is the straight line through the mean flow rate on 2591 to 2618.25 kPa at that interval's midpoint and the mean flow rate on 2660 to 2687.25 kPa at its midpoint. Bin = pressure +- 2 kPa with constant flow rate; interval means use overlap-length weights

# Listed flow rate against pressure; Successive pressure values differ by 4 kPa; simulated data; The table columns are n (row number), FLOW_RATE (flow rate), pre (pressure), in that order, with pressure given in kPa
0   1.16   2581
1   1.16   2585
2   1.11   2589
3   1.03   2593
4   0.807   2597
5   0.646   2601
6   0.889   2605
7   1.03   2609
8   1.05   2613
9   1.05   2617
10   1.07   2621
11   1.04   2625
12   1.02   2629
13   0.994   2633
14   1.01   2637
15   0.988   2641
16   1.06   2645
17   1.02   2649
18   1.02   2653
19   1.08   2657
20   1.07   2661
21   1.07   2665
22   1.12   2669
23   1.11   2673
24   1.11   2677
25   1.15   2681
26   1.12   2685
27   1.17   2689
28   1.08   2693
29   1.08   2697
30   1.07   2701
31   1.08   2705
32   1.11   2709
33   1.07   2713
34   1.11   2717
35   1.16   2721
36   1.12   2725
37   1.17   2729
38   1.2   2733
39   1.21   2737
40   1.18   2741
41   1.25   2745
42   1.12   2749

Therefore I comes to -0.02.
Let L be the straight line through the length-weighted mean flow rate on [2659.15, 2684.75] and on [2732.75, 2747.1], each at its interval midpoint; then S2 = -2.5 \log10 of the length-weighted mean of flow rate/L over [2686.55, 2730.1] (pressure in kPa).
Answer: 0.050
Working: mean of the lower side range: 1.11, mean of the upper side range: 1.21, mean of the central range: 1.11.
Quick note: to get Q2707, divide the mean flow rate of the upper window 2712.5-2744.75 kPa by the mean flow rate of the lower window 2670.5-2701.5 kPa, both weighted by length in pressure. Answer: 1.04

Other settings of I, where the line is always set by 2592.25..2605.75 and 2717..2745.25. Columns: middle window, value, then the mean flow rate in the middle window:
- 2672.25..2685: -0.09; 1.12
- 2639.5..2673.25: -0.09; 1.06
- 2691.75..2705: 0.01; 1.08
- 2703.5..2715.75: 0.03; 1.09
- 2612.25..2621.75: -0.21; 1.06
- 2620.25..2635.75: -0.15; 1.03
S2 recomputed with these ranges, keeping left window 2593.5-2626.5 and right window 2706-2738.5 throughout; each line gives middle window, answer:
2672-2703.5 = -0.03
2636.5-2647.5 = -0.02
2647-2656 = -0.01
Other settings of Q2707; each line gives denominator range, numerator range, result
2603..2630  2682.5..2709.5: 1.08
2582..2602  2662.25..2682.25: 1.14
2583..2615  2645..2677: 1.11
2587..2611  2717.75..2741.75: 1.27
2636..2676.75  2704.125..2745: 1.08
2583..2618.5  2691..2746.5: 1.16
